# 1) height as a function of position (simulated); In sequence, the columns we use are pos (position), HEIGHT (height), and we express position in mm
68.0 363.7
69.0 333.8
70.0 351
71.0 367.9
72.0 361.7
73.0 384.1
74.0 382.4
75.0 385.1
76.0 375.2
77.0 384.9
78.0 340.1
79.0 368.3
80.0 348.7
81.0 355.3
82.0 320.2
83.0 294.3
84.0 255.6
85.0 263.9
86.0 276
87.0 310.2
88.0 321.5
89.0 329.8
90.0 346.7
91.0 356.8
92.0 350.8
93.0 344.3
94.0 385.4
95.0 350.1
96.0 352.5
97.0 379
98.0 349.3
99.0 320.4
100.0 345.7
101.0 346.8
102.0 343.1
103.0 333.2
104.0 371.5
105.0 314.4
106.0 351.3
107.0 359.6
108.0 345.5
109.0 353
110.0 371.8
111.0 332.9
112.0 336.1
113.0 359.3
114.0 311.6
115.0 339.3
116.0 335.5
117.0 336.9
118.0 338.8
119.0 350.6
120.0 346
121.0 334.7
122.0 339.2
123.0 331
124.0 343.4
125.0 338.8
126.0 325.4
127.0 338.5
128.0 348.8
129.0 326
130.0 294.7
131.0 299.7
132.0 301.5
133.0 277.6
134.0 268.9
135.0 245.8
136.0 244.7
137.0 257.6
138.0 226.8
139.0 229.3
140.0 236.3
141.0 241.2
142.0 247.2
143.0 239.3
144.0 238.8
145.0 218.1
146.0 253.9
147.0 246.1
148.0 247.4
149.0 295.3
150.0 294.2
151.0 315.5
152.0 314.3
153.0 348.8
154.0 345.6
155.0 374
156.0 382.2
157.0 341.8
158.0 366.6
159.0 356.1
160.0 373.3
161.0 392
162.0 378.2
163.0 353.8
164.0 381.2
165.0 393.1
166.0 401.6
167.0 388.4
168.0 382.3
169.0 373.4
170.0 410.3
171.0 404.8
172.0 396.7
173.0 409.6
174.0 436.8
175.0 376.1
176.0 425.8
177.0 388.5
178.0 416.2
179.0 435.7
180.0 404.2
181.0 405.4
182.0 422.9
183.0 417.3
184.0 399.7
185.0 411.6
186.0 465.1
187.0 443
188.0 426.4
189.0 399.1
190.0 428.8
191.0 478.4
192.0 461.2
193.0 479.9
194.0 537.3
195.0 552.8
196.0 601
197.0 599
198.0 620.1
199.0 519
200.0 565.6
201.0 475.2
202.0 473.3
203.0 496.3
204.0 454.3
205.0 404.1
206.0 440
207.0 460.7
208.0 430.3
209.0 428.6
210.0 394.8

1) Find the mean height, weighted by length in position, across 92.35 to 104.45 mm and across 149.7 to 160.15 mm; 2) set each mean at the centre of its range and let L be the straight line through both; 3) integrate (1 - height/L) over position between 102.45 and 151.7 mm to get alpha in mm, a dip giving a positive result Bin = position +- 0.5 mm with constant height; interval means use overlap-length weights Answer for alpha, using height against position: 6.3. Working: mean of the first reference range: 352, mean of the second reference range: 347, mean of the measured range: 305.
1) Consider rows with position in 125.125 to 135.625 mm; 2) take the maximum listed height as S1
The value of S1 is 348.8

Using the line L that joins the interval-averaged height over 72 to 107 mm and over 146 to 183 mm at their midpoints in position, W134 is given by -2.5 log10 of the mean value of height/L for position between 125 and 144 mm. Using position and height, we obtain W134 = 0.29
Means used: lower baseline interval 343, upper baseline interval 371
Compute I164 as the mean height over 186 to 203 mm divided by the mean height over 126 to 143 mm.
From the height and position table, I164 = 1.83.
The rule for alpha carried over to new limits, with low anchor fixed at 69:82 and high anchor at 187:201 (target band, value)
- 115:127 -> 2.3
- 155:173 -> 3.5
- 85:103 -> 2.2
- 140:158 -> 6.5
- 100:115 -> 2.2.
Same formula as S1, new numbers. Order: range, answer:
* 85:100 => 385.4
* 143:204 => 620.1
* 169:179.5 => 436.8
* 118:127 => 350.6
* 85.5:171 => 410.3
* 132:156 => 382.2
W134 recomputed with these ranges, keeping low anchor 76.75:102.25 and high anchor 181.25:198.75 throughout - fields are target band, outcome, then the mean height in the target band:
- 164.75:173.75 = 0.13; 397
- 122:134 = 0.22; 319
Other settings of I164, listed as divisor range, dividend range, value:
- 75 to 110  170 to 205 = 1.34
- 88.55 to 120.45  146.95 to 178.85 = 1.06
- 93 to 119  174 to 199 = 1.32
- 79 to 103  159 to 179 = 1.18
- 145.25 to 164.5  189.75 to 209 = 1.49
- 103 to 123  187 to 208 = 1.43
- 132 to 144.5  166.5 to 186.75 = 1.65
